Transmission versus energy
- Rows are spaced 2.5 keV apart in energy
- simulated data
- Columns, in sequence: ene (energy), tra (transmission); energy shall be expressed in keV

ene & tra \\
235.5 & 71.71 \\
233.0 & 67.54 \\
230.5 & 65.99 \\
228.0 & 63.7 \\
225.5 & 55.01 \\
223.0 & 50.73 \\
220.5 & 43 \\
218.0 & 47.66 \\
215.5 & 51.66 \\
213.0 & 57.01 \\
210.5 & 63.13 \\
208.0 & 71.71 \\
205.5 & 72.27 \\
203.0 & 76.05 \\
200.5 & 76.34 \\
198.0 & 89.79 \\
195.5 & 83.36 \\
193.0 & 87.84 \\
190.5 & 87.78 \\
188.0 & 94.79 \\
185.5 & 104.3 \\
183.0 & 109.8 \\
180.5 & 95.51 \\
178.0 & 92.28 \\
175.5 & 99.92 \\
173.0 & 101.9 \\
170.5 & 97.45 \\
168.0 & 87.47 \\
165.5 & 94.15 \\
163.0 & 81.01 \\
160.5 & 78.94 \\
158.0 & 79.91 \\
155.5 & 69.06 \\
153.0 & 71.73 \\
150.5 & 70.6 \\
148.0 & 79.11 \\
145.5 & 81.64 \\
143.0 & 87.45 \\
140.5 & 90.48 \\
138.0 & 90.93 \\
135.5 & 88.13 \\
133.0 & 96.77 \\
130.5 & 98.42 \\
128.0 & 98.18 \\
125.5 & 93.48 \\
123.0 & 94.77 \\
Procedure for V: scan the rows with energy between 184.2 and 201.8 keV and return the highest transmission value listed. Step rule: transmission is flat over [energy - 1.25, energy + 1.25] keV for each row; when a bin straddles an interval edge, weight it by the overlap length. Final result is 104.3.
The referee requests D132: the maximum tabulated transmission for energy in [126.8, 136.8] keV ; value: 98.42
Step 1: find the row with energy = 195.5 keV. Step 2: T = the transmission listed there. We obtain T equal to 83.36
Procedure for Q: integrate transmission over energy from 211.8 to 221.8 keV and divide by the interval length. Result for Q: 49.8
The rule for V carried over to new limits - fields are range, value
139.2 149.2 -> 90.48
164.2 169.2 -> 94.15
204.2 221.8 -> 72.27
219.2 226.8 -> 55.01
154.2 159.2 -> 79.91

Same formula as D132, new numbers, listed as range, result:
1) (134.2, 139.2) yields 90.93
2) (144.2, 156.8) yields 81.64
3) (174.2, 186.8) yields 109.8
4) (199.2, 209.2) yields 76.34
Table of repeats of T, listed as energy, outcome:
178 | 92.28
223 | 50.73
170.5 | 97.45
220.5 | 43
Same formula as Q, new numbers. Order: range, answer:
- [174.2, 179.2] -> 96.2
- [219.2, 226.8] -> 49.7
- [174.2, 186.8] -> 100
